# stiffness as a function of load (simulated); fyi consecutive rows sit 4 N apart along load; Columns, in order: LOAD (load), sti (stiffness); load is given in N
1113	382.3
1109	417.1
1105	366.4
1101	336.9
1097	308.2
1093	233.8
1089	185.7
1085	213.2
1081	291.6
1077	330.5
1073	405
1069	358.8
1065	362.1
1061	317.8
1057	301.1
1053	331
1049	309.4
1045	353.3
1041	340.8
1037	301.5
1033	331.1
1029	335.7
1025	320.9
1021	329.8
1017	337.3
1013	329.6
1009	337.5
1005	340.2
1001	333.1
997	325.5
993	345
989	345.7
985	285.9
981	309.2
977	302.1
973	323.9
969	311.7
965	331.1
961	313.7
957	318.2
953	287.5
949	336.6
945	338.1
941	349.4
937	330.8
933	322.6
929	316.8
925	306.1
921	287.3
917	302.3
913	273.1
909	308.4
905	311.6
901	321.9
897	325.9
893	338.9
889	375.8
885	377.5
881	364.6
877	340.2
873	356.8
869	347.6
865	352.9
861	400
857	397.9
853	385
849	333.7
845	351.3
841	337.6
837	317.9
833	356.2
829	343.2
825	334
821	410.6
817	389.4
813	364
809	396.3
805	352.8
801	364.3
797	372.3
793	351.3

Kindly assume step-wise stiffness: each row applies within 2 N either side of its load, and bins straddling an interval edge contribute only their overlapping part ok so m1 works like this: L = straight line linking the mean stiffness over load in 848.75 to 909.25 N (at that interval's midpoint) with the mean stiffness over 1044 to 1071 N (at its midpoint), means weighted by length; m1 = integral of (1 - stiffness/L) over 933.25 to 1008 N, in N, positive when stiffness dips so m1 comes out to 4.2 N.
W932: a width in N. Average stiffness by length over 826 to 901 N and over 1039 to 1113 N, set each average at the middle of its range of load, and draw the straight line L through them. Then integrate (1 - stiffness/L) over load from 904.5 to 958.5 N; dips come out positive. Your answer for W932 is 4.8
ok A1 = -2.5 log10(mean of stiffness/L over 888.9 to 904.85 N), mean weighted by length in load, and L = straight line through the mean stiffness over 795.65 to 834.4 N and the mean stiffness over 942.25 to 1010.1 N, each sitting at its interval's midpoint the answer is 0.04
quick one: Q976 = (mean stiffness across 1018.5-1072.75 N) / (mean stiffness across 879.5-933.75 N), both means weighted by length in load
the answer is 1.03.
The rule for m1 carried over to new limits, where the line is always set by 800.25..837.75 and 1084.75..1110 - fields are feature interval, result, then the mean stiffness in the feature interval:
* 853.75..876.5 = -1.08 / 370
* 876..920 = 1.94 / 330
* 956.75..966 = 0.24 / 320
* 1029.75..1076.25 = -4.73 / 337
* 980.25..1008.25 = -0.60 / 328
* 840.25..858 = -0.19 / 361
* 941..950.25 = -0.20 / 340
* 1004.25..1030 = -1.42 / 333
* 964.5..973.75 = 0.18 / 321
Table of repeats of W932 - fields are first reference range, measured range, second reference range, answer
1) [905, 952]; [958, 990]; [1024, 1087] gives 0.4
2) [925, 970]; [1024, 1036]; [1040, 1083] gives 0.2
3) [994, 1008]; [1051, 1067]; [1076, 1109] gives -1.1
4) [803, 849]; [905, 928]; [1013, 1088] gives 3.1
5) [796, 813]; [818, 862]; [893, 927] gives -1.5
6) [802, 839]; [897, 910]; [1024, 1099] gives 1.1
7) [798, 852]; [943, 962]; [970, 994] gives 0.3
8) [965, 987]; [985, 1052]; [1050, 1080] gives -1.4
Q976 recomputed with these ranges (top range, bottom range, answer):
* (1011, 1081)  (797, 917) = 0.95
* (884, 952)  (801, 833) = 0.88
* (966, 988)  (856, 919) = 0.90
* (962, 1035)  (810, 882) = 0.90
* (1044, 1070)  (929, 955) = 1.02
